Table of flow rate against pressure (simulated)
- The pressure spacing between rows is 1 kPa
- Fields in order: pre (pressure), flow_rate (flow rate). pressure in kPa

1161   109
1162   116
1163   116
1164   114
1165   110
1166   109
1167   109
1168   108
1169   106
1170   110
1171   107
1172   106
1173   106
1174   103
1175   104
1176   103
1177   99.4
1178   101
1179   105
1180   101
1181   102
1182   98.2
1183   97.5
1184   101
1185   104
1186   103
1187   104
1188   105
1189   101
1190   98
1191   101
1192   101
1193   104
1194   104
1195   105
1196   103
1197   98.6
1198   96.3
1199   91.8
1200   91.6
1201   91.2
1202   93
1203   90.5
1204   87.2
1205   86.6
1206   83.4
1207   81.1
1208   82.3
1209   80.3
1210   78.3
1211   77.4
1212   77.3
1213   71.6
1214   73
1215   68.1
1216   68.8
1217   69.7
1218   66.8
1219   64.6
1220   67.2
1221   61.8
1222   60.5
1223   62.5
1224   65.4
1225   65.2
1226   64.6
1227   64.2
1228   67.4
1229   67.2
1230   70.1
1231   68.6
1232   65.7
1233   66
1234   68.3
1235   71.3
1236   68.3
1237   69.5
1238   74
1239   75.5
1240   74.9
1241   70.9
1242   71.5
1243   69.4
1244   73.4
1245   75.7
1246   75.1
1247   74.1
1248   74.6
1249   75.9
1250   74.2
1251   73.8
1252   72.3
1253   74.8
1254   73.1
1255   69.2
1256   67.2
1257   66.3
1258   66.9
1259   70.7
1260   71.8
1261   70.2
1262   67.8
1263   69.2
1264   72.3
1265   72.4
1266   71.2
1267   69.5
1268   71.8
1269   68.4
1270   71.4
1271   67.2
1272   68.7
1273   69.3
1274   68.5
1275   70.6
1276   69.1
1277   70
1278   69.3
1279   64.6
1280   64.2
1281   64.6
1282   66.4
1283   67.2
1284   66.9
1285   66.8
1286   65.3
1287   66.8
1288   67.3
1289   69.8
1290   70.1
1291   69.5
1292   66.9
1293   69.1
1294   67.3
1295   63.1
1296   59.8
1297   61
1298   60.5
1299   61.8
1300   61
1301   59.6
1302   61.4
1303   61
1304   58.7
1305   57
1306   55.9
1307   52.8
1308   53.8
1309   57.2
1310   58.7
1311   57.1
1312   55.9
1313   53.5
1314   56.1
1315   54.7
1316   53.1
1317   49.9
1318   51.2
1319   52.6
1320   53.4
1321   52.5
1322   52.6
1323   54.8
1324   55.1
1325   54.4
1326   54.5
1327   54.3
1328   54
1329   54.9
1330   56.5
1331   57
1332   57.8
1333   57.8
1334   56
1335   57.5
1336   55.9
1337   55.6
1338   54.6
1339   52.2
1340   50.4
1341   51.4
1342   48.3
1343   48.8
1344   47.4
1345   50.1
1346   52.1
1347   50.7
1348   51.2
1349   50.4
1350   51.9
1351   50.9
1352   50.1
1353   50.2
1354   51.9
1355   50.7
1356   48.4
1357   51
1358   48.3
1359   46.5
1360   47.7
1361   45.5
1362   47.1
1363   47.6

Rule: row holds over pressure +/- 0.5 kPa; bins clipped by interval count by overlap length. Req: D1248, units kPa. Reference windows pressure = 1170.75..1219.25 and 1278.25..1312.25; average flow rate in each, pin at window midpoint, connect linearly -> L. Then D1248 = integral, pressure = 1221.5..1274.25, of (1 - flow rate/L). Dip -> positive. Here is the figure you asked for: 4.5 kPa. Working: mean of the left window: 92.7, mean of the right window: 62.7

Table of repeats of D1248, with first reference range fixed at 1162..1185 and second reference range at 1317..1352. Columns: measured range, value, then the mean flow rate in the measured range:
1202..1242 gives 7.9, 72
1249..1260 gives 1.1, 71.1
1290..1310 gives 1.0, 61.1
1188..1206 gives 0.2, 96.6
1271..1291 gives 0.8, 67.7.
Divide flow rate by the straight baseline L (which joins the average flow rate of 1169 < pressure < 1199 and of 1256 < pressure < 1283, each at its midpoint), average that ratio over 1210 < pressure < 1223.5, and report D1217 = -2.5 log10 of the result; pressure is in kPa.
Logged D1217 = 0.29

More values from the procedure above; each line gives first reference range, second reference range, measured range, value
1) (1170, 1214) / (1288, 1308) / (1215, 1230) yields 0.30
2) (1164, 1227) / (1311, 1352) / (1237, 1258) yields 0.06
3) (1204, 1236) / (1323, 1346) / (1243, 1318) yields -0.07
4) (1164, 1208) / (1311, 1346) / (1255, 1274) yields 0.08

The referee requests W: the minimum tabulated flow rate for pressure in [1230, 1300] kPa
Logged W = 59.8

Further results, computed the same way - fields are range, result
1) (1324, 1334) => 54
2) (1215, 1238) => 60.5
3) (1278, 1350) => 47.4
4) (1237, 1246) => 69.4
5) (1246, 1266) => 66.3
